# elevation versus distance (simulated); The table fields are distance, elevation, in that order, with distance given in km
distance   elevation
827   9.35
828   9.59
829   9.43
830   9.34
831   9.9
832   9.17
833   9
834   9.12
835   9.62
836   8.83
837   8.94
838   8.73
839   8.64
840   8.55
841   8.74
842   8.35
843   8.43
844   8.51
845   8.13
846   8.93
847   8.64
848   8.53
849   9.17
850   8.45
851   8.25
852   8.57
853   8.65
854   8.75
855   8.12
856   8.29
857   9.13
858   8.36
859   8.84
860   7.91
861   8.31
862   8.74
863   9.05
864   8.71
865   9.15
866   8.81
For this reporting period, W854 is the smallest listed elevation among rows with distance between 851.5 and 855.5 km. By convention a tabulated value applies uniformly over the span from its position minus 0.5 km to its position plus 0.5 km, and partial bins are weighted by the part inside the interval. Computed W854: 8.12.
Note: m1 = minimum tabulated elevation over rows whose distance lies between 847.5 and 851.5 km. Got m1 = 8.25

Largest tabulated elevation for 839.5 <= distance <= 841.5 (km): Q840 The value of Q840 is 8.74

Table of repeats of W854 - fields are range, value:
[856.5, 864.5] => 7.91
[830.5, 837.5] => 8.83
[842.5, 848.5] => 8.13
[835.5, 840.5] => 8.55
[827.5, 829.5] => 9.43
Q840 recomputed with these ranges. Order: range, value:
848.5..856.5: 9.17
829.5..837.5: 9.9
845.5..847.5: 8.93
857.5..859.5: 8.84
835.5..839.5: 8.94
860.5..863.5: 9.05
